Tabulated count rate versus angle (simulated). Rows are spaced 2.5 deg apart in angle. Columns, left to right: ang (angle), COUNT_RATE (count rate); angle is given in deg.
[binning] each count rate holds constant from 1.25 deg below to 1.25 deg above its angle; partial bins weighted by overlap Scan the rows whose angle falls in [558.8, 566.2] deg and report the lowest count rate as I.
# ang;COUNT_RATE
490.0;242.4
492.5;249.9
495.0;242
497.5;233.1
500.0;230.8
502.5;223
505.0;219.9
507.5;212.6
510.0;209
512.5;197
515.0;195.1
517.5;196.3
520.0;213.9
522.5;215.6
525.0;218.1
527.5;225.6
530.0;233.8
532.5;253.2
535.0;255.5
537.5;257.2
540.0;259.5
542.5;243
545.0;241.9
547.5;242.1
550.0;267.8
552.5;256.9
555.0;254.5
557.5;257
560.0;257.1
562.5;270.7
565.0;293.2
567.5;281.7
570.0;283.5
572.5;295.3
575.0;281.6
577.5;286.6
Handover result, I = 257.1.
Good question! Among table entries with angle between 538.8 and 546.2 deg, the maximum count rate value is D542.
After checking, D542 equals 259.5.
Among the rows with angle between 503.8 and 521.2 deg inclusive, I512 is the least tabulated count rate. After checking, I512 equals 195.1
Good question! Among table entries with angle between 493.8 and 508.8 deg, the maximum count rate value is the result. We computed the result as 242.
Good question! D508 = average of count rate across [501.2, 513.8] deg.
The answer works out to 212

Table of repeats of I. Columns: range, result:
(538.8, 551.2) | 241.9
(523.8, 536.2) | 218.1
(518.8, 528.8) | 213.9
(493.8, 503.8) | 223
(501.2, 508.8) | 212.6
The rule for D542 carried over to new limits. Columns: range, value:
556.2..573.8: 295.3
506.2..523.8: 215.6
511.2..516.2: 197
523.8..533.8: 253.2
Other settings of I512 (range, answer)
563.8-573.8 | 281.7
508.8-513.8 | 197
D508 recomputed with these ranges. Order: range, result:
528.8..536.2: 248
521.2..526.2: 217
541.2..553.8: 250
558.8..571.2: 277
